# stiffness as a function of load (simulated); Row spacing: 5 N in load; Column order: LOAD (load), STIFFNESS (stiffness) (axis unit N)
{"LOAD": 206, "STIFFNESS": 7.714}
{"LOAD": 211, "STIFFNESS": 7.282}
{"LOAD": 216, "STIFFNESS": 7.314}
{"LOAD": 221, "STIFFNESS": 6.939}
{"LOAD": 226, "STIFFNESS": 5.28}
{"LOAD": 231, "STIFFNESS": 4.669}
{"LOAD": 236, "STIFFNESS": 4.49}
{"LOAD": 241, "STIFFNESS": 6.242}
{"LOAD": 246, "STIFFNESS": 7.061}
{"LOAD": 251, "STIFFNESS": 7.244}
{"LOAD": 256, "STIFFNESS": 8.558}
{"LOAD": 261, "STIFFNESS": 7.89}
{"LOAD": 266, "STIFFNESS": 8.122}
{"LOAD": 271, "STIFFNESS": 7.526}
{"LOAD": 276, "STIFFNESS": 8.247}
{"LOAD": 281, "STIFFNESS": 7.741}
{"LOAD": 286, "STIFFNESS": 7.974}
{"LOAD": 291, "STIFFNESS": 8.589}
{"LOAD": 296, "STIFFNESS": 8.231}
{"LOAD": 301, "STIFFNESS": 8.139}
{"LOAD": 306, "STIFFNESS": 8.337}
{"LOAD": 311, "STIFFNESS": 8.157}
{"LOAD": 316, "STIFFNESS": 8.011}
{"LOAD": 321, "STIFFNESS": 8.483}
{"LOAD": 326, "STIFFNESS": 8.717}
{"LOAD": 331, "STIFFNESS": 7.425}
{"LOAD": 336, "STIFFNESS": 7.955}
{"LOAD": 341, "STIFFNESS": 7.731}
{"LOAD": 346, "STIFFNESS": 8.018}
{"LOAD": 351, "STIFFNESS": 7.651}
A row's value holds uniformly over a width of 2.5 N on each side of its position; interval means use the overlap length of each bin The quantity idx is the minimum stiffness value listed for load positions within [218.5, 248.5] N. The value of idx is 4.49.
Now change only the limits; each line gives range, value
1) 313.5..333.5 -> 7.425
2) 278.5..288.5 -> 7.741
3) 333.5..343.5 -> 7.731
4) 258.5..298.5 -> 7.526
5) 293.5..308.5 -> 8.139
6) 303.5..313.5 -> 8.157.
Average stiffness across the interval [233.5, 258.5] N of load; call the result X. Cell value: 6.72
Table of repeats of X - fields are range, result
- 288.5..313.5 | 8.29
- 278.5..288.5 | 7.86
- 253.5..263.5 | 8.22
